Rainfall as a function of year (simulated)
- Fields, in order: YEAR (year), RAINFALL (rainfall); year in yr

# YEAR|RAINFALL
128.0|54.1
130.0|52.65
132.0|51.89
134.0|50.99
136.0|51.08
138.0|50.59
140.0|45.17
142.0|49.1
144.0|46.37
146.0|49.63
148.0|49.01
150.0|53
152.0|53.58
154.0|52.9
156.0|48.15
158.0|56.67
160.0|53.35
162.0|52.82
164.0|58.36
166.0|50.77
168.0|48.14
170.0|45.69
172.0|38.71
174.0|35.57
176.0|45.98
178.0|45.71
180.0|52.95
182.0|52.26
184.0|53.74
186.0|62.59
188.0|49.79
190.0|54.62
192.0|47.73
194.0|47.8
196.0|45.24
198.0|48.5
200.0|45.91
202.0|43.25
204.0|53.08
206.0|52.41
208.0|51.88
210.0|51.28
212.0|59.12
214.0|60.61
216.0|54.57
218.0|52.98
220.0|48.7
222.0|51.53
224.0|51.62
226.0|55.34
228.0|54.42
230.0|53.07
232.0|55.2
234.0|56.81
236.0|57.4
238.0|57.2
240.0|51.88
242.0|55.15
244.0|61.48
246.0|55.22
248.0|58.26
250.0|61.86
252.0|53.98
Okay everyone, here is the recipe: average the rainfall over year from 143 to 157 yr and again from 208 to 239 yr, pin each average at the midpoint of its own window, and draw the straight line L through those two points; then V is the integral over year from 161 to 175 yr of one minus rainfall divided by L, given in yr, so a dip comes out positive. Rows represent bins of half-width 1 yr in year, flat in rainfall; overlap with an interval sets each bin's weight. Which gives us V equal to 1.1 yr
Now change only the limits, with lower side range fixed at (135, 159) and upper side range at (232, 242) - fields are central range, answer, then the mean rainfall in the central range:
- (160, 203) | 2.8 yr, 49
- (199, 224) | 1.0 yr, 52.1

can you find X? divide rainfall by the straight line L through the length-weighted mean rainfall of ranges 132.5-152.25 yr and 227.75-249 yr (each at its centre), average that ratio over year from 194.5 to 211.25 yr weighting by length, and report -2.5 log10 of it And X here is 0.10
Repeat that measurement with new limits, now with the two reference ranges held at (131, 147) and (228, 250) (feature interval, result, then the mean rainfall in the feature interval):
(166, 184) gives 0.122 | 46.4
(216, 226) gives 0.064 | 52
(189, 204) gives 0.116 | 47.9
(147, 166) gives -0.050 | 53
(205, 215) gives -0.015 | 55.1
